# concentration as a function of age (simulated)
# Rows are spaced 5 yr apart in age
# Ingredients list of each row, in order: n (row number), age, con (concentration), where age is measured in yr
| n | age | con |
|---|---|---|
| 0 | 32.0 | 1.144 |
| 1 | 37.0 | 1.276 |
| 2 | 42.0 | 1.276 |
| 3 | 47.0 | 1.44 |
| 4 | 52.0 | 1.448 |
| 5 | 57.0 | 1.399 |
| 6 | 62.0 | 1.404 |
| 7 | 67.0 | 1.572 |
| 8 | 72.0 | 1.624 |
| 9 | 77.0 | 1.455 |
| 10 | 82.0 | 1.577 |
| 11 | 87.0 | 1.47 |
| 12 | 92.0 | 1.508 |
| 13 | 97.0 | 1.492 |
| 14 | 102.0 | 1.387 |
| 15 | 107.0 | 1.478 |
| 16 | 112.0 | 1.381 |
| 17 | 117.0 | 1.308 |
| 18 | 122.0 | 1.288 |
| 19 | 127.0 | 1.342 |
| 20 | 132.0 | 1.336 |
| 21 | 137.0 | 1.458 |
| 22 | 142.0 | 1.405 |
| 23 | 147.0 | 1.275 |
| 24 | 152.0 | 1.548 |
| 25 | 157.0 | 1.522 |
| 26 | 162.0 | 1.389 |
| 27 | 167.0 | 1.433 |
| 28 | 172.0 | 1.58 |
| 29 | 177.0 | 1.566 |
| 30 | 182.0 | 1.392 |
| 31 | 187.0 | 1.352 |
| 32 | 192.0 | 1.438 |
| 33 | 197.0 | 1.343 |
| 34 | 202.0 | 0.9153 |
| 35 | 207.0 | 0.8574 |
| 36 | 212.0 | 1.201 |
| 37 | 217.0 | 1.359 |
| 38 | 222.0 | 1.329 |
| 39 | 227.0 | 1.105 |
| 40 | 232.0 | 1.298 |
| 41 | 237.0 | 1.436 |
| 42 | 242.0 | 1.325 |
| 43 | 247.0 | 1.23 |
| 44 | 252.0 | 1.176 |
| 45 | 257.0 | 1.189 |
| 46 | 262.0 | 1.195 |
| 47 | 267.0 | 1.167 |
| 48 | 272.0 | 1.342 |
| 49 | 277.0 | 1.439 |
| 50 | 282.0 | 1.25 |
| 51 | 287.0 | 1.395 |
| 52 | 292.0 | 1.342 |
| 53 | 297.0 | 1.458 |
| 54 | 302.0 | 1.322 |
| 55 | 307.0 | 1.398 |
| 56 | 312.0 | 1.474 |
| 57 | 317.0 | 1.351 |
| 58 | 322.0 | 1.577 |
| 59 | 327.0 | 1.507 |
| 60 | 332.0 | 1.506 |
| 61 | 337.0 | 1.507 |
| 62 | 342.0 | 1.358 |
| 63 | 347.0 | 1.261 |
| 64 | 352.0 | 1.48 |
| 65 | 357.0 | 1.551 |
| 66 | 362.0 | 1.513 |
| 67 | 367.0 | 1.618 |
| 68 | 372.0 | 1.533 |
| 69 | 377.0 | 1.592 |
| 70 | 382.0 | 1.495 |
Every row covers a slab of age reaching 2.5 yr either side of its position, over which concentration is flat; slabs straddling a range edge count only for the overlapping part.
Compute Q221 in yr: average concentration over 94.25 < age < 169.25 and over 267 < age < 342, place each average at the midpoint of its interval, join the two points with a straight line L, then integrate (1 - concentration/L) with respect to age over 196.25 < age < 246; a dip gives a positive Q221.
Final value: 6.84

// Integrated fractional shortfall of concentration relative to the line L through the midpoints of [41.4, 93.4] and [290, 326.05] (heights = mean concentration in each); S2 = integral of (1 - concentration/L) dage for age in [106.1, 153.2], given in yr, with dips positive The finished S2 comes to 2.8 yr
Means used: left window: 1.48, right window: 1.42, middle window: 1.37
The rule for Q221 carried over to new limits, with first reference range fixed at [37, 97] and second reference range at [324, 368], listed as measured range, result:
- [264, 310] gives 3.95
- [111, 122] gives 1.04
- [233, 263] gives 4.22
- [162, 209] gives 4.47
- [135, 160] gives 0.44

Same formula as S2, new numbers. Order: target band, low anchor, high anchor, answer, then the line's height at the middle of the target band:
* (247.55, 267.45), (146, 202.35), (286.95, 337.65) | 3.38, 1.43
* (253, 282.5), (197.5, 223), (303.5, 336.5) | 1.14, 1.31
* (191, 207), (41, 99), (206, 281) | 1.90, 1.31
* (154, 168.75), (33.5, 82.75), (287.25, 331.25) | -0.19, 1.43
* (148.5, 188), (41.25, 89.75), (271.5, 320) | -1.11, 1.43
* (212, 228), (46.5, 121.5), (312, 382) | 2.22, 1.47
